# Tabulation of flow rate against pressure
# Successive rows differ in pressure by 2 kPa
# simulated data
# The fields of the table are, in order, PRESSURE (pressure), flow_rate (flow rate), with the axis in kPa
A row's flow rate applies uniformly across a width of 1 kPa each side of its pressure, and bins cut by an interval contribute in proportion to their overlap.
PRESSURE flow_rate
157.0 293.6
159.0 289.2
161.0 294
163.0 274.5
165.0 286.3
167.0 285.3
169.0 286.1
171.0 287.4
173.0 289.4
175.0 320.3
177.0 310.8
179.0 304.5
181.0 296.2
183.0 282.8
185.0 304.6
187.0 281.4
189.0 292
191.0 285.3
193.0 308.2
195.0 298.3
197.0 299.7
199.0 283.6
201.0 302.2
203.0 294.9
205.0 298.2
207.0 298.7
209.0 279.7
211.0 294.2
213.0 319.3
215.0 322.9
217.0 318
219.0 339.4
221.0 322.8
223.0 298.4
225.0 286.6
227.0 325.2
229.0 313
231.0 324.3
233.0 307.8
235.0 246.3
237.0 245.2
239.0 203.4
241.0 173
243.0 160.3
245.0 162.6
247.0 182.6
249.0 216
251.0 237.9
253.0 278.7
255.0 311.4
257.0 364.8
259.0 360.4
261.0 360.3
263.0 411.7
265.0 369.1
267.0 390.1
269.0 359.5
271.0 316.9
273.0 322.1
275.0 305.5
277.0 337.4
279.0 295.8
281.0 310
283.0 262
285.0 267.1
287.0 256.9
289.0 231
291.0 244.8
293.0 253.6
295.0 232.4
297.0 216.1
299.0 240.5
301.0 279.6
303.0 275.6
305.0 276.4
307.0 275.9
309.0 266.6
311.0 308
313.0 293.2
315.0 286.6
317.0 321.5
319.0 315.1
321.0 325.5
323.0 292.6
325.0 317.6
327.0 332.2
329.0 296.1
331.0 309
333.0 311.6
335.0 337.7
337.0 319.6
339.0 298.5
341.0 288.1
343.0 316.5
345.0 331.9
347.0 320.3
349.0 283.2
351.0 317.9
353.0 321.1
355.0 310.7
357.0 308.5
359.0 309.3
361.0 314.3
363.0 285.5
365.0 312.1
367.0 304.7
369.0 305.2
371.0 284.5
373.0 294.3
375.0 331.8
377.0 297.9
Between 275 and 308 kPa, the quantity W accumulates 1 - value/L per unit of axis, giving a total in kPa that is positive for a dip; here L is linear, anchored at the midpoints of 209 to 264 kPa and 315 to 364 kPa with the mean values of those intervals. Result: 3.5 kPa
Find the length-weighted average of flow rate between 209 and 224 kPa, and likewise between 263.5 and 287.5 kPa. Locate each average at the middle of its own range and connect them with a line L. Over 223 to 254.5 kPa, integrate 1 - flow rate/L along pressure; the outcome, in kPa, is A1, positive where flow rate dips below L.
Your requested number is 6.9 kPa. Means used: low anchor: 314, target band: 247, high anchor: 319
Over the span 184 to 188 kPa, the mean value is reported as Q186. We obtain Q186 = 293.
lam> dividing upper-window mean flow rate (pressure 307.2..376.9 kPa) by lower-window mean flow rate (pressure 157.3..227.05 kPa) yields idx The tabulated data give 1.0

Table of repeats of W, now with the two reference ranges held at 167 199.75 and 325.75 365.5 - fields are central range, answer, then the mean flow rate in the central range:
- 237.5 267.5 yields 2.6 kPa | 276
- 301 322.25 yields 1.0 kPa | 294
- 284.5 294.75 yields 1.9 kPa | 249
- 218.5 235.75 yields -0.4 kPa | 307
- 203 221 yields -0.6 kPa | 309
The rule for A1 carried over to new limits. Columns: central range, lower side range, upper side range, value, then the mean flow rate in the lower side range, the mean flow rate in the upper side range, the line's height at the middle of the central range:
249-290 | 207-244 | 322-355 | -2.93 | 283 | 312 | 294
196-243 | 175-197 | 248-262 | 1.93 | 298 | 304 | 301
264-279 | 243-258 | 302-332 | -4.48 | 245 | 299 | 262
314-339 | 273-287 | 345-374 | -0.96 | 295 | 306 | 302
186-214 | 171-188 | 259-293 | 0.57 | 298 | 315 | 302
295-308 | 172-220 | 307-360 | 2.05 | 301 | 309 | 307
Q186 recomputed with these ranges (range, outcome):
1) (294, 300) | 230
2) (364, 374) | 300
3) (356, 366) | 306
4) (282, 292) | 252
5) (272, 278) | 322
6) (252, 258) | 318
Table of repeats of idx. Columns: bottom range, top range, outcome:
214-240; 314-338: 1.06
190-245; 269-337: 1.02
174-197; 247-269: 1.09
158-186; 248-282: 1.11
